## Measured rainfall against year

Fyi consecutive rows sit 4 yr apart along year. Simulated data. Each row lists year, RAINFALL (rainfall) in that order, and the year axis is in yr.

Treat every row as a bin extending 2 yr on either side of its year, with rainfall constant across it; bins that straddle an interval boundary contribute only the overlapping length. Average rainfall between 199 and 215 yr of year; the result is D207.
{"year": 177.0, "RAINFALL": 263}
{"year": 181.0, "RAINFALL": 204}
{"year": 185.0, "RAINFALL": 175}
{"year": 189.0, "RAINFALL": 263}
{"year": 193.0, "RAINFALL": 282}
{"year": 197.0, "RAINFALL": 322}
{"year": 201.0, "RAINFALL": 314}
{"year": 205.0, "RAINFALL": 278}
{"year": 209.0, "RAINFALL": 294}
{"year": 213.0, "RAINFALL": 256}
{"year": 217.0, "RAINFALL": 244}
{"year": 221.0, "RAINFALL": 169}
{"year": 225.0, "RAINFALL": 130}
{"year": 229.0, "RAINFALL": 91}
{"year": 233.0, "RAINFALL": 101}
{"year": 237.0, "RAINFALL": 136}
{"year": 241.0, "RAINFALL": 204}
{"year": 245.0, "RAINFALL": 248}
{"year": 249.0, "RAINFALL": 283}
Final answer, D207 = 286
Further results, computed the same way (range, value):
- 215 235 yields 147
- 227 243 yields 133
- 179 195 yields 231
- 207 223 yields 241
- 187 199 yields 289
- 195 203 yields 318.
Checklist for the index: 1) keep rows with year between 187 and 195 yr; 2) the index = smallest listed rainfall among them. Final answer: 263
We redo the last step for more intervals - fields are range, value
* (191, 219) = 244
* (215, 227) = 130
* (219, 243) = 91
